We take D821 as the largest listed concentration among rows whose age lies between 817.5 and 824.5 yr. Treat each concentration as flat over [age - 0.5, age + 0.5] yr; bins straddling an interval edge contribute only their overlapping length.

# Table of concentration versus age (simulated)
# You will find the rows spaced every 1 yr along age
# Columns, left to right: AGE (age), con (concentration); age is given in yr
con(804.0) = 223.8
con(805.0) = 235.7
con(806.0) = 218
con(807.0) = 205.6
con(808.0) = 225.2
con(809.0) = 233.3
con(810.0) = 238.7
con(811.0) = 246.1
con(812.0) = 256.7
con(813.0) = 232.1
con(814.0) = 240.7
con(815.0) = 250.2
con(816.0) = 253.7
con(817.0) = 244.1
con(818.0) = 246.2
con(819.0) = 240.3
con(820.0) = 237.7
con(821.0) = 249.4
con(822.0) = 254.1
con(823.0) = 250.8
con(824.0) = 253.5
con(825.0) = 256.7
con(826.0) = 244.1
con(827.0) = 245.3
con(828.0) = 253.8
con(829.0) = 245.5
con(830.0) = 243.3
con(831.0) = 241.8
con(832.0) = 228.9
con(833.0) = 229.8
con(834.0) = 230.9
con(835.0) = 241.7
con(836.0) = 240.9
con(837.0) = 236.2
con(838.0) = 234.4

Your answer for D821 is 254.1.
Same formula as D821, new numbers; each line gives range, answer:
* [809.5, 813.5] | 256.7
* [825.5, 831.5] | 253.8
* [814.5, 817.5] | 253.7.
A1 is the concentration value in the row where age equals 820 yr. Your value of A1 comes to 237.7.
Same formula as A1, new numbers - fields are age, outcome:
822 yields 254.1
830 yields 243.3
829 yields 245.5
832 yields 228.9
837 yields 236.2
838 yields 234.4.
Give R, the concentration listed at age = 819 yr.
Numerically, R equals 240.3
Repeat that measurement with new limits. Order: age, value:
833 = 229.8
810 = 238.7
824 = 253.5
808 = 225.2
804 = 223.8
